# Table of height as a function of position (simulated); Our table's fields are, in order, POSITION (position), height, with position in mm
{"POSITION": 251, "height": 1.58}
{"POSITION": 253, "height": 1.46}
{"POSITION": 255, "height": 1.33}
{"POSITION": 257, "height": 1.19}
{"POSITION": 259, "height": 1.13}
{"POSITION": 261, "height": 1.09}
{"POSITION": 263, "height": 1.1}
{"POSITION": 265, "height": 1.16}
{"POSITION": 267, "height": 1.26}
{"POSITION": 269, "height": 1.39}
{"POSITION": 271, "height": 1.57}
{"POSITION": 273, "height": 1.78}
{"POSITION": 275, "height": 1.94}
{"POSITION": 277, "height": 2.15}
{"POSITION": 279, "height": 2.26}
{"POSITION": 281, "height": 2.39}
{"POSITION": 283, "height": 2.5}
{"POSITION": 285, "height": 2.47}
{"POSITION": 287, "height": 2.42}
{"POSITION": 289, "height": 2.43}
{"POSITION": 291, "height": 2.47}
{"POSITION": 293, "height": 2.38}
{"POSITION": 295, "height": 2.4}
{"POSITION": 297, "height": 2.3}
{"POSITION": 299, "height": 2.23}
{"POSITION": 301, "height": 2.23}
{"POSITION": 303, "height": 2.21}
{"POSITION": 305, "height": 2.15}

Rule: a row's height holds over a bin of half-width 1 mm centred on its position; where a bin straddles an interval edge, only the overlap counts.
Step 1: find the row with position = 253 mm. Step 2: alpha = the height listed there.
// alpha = 1.46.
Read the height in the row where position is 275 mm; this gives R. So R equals 1.94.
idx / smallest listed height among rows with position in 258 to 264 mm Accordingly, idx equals 1.09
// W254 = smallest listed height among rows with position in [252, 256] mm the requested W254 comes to 1.33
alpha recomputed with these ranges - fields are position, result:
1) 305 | 2.15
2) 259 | 1.13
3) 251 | 1.58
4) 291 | 2.47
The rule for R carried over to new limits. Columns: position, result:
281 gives 2.39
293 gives 2.38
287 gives 2.42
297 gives 2.3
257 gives 1.19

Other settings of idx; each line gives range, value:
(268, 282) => 1.39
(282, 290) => 2.42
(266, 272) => 1.26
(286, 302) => 2.23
